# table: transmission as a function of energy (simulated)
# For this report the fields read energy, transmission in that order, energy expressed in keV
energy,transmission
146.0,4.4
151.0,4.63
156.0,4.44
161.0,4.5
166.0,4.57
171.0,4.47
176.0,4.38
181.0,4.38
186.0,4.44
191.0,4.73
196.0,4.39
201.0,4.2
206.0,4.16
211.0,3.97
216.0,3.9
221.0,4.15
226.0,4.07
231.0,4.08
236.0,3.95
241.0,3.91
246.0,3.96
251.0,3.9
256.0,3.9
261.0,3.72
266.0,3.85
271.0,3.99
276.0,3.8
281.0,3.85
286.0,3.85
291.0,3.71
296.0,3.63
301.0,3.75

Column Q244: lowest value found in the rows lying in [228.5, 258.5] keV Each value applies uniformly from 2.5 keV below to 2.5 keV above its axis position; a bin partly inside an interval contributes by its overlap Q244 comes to 3.9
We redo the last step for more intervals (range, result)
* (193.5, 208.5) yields 4.16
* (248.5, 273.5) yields 3.72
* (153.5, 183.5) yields 4.38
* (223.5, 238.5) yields 3.95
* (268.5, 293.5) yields 3.71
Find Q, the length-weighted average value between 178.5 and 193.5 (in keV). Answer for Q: 4.52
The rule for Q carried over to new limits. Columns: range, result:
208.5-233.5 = 4.03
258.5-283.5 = 3.84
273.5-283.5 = 3.83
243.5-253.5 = 3.93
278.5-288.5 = 3.85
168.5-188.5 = 4.42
